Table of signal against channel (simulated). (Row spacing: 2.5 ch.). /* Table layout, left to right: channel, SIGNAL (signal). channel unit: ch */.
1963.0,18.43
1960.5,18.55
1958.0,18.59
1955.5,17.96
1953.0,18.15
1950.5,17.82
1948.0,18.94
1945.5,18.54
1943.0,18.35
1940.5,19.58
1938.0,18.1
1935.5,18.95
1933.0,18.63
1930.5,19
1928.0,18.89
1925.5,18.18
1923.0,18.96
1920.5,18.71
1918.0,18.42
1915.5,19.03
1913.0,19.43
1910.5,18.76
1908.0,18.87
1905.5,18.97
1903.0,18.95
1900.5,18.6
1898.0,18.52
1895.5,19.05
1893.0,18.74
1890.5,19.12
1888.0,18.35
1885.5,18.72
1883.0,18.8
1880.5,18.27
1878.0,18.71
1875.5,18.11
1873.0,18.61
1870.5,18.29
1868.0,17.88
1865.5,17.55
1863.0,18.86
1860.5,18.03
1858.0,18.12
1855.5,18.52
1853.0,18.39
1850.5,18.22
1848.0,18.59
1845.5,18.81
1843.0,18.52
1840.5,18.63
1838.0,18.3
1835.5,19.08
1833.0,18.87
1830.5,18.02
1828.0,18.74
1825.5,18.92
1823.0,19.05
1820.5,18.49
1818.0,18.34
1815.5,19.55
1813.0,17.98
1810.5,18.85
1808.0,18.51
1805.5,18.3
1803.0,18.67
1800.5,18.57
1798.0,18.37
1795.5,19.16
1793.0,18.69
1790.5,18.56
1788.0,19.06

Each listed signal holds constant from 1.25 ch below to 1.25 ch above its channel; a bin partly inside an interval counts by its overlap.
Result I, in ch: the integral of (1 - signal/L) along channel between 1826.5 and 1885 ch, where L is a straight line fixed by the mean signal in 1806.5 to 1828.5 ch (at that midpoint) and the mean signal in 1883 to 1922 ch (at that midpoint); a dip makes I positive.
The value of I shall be 1.0 ch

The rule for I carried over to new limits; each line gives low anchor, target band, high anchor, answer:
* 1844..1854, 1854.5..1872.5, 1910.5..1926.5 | 0.36 ch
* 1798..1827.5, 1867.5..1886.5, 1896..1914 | 0.37 ch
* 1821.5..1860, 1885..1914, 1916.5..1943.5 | -0.26 ch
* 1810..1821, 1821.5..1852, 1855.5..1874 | -0.31 ch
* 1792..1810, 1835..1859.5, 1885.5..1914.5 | 0.30 ch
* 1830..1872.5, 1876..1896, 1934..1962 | -0.27 ch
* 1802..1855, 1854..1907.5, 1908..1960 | 0.33 ch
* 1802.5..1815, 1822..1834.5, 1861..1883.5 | -0.18 ch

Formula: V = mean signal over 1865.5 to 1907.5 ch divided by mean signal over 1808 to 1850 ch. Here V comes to 1.00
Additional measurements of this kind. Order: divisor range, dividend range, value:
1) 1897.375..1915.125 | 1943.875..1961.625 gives 0.97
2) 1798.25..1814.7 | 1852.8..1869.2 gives 0.98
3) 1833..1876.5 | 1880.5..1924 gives 1.02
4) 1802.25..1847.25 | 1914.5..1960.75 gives 1.00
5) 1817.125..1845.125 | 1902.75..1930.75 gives 1.01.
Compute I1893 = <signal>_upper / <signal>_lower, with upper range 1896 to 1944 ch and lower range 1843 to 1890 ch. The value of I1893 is 1.02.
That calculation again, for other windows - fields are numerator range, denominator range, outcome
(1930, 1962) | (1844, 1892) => 1.01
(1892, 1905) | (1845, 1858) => 1.02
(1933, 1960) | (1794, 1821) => 0.99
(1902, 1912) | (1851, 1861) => 1.03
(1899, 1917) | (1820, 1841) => 1.01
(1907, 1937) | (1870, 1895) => 1.01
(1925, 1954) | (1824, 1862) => 1.00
